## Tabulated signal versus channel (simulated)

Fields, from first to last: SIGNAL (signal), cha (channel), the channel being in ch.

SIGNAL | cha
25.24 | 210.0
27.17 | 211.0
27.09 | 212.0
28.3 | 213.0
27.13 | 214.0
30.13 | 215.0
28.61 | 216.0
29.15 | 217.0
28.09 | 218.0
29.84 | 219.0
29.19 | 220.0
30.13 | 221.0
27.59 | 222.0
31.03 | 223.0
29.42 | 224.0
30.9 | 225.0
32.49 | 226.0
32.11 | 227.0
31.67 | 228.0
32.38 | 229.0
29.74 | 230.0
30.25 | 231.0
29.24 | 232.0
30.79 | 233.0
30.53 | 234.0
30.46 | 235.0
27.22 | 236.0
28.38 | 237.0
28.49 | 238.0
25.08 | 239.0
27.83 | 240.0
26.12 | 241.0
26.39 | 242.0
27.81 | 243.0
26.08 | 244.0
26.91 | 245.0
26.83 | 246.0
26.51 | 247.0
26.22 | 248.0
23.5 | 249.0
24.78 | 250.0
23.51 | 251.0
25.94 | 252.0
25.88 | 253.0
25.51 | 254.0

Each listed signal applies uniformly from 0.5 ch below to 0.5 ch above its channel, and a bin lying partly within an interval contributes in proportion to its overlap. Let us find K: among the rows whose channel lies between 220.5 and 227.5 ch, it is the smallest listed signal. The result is 27.59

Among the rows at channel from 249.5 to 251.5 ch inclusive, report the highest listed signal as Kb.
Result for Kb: 24.78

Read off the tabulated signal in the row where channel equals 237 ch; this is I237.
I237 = 28.38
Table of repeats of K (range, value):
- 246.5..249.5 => 23.5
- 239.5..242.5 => 26.12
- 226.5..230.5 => 29.74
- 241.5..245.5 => 26.08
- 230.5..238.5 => 27.22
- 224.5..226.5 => 30.9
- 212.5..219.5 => 27.13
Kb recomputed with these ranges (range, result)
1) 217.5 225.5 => 31.03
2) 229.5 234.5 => 30.79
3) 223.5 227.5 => 32.49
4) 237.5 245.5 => 28.49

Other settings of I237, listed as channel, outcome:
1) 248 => 26.22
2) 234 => 30.53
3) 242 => 26.39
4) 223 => 31.03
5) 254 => 25.51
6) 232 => 29.24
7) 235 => 30.46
